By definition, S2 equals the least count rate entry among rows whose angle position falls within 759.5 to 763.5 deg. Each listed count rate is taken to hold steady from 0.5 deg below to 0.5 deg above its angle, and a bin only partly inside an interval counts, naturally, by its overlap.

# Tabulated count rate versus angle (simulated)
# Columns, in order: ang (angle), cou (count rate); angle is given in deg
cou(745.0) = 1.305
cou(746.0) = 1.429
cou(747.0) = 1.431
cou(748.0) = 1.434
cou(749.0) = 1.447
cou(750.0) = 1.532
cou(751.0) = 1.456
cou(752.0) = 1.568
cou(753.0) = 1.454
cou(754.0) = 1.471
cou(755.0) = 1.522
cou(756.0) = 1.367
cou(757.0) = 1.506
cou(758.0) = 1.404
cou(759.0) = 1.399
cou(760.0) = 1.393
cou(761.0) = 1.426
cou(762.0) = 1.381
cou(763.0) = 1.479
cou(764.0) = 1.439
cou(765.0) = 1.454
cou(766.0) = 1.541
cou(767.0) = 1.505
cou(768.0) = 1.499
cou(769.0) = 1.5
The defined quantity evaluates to 1.381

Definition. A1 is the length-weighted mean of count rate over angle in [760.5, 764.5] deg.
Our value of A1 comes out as 1.43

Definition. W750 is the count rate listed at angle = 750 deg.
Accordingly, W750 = 1.532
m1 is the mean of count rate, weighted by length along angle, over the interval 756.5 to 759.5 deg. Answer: 1.44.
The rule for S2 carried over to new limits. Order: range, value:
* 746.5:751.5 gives 1.431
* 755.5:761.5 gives 1.367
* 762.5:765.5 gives 1.439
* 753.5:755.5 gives 1.471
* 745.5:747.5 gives 1.429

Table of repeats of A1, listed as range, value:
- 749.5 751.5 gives 1.49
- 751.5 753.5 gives 1.51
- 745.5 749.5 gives 1.44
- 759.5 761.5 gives 1.41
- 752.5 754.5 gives 1.46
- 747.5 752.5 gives 1.49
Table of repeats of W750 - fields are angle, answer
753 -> 1.454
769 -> 1.5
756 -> 1.367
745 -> 1.305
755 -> 1.522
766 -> 1.541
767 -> 1.505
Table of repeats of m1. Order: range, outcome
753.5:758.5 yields 1.45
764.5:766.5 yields 1.5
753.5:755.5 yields 1.5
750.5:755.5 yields 1.49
